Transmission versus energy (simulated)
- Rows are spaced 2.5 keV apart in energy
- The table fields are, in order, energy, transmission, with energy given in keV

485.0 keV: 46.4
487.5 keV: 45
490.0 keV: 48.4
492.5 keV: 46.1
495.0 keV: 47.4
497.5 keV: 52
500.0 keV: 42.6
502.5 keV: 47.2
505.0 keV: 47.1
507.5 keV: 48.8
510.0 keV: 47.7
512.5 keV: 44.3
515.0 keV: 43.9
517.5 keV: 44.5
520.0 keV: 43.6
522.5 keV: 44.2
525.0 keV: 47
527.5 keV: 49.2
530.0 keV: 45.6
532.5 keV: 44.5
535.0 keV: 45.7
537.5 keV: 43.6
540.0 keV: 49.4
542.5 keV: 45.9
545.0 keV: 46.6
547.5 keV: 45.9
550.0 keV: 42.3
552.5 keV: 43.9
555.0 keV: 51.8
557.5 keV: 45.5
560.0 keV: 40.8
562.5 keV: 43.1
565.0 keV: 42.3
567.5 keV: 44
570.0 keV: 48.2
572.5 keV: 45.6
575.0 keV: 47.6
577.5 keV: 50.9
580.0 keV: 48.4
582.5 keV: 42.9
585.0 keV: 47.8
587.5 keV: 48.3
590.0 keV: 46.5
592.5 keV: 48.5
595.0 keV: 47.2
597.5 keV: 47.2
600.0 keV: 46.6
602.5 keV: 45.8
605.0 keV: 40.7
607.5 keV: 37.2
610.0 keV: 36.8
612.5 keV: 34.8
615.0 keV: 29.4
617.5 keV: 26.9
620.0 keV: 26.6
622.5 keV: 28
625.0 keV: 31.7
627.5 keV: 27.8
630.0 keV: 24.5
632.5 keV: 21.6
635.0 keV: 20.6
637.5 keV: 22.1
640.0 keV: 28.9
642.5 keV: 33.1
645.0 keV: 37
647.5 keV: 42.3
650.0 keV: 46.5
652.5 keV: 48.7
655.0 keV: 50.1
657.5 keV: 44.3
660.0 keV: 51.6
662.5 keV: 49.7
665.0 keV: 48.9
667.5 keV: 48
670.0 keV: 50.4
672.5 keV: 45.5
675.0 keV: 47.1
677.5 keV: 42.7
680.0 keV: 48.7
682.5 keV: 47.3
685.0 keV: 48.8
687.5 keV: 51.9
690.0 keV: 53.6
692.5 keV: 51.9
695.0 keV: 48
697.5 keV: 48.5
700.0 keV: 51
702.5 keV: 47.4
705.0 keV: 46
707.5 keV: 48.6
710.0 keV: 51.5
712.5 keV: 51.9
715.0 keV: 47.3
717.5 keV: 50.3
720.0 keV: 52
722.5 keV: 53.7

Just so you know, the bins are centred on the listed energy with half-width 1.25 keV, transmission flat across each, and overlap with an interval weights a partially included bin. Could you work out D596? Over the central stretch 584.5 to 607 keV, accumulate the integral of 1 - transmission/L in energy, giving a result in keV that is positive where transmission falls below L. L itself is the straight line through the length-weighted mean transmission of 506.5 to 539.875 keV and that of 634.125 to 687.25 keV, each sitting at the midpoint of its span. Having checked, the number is -0.88 keV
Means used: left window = 45.7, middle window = 46.2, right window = 43.3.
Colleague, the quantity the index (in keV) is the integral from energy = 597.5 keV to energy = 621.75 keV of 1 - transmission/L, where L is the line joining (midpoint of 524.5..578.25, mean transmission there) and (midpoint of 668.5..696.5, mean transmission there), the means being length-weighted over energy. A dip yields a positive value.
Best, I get 5.4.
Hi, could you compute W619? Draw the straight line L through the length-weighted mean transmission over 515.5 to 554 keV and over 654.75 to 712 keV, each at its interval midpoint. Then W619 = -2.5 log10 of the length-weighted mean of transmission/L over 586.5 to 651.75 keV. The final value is 0.31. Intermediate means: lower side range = 45.5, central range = 35.7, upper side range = 48.8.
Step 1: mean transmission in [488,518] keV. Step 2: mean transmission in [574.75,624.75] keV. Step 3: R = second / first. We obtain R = 0.88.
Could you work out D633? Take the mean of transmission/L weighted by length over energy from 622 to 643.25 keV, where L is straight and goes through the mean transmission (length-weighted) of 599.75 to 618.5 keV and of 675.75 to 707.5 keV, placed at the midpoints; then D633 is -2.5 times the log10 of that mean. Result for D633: 0.464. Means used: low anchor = 36.9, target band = 26.3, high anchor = 48.8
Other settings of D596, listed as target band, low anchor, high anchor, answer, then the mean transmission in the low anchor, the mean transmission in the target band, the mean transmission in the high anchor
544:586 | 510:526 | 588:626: -4.3 keV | 44.8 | 45.7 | 38.5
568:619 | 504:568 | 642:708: 3.3 keV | 45.4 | 43.3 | 47.5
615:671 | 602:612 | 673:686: 8.8 keV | 39.3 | 36.6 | 46.8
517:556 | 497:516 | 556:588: 0.3 keV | 46.5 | 45.8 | 45.8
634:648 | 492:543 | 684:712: 5.3 keV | 46.2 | 30.2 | 49.8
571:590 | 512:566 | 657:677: -0.5 keV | 45.2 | 47.3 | 48.1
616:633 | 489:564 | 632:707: 6.8 keV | 45.9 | 27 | 44.3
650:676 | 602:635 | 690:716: -5.0 keV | 30.9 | 48.3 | 49.4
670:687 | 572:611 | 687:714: 0.7 keV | 45.6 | 47.2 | 50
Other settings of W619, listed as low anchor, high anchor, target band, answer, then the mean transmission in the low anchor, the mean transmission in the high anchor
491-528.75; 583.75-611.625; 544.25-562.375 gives 0.011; 46.4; 44.6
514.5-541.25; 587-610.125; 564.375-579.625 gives -0.039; 45.6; 44.7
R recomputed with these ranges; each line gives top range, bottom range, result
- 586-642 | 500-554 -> 0.76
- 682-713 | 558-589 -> 1.09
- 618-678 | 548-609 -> 0.84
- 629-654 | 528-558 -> 0.71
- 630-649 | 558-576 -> 0.66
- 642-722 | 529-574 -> 1.06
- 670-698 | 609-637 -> 1.75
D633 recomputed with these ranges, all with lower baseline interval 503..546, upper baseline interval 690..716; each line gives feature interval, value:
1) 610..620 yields 0.48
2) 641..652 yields 0.20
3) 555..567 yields 0.07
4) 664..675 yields 0.02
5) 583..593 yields 0.00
